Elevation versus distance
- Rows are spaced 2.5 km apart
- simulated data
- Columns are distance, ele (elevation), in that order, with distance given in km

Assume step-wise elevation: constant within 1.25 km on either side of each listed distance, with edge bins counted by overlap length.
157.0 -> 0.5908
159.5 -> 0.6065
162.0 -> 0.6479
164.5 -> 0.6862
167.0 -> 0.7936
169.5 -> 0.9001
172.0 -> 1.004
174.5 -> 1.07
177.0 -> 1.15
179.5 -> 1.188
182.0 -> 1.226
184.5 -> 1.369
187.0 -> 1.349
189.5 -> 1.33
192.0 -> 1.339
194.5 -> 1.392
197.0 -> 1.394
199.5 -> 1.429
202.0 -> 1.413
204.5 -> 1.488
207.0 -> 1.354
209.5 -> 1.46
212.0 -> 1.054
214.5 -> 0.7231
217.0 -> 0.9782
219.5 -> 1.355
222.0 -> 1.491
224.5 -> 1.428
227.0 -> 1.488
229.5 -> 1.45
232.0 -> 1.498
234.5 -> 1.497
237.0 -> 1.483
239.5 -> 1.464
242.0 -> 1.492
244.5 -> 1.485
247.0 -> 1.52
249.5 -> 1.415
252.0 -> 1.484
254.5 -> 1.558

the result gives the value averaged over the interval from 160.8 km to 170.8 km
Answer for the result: 0.759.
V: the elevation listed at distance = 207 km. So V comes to 1.354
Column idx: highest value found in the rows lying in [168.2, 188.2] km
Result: 1.369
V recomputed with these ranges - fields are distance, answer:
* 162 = 0.6479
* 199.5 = 1.429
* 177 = 1.15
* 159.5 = 0.6065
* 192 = 1.339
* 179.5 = 1.188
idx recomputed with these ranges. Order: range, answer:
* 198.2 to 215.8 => 1.488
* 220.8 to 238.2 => 1.498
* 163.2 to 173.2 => 1.004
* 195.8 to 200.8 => 1.429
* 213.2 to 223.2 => 1.491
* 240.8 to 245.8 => 1.492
